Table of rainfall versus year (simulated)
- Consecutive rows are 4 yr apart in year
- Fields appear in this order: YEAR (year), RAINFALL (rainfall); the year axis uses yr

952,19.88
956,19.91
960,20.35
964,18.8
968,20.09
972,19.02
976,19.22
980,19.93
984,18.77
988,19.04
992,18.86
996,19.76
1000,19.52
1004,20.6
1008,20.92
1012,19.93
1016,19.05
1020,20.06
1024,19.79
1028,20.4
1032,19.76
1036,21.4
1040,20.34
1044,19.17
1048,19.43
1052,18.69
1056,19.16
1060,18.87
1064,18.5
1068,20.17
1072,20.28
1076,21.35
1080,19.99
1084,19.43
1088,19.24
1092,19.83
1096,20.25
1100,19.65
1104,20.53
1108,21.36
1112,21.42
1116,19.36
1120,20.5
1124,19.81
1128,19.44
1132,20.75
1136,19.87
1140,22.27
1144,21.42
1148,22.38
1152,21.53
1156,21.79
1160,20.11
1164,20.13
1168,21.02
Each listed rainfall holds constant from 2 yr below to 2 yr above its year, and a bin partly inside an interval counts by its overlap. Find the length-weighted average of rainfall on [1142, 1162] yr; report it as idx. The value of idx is 21.4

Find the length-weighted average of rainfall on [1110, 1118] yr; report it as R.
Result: 20.4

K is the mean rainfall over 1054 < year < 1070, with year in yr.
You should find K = 19.2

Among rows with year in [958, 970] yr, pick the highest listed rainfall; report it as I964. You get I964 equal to 20.35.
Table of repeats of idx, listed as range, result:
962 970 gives 19.4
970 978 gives 19.1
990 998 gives 19.3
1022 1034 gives 20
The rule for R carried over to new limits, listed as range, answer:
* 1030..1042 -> 20.5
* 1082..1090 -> 19.3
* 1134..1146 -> 21.2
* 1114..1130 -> 19.8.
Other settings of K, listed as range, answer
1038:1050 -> 19.6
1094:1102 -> 19.9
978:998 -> 19.3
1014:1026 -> 19.6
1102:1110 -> 20.9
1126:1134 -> 20.1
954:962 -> 20.1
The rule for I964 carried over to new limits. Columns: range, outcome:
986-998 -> 19.76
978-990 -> 19.93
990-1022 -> 20.92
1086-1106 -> 20.53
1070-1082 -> 21.35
